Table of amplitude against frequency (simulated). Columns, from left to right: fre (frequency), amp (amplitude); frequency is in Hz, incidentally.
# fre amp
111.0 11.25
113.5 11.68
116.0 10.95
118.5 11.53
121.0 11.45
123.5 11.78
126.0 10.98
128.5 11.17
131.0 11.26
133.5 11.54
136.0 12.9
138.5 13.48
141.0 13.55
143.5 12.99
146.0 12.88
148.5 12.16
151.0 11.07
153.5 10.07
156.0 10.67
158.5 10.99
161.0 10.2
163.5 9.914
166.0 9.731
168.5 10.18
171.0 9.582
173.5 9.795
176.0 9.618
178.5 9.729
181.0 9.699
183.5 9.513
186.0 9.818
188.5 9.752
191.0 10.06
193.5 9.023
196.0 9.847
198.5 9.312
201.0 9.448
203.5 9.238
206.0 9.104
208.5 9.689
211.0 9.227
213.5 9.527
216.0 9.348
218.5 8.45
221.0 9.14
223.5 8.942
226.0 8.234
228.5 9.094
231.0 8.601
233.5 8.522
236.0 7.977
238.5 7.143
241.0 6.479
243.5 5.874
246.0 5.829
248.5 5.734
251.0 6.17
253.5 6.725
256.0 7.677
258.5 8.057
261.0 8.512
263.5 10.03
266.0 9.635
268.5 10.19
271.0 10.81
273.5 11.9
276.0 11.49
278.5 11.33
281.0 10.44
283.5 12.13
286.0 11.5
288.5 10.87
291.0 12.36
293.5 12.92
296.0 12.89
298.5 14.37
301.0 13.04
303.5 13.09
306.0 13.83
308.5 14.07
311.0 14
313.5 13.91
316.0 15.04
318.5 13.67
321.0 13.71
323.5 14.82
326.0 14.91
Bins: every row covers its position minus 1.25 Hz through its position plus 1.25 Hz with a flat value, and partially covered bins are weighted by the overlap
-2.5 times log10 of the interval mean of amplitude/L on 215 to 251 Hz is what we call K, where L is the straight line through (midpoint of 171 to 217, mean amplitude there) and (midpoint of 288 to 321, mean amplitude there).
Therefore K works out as 0.37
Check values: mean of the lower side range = 9.54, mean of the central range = 7.74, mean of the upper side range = 13.5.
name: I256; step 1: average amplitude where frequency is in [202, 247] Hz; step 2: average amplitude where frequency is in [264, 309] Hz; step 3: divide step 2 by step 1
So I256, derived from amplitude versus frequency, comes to 1.43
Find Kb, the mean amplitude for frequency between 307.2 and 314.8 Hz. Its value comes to 14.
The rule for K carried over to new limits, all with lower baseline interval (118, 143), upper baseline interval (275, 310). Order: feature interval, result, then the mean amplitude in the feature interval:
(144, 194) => 0.18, 10.3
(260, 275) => 0.21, 10.2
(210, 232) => 0.34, 8.95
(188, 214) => 0.28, 9.47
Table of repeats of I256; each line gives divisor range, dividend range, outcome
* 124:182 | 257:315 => 1.07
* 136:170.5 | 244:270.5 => 0.69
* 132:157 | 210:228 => 0.74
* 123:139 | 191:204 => 0.80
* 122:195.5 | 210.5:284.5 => 0.81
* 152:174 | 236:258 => 0.65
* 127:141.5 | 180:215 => 0.78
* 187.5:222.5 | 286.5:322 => 1.43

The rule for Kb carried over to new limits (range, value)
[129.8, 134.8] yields 11.4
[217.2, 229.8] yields 8.77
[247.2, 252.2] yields 5.95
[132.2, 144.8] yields 12.9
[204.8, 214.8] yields 9.39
